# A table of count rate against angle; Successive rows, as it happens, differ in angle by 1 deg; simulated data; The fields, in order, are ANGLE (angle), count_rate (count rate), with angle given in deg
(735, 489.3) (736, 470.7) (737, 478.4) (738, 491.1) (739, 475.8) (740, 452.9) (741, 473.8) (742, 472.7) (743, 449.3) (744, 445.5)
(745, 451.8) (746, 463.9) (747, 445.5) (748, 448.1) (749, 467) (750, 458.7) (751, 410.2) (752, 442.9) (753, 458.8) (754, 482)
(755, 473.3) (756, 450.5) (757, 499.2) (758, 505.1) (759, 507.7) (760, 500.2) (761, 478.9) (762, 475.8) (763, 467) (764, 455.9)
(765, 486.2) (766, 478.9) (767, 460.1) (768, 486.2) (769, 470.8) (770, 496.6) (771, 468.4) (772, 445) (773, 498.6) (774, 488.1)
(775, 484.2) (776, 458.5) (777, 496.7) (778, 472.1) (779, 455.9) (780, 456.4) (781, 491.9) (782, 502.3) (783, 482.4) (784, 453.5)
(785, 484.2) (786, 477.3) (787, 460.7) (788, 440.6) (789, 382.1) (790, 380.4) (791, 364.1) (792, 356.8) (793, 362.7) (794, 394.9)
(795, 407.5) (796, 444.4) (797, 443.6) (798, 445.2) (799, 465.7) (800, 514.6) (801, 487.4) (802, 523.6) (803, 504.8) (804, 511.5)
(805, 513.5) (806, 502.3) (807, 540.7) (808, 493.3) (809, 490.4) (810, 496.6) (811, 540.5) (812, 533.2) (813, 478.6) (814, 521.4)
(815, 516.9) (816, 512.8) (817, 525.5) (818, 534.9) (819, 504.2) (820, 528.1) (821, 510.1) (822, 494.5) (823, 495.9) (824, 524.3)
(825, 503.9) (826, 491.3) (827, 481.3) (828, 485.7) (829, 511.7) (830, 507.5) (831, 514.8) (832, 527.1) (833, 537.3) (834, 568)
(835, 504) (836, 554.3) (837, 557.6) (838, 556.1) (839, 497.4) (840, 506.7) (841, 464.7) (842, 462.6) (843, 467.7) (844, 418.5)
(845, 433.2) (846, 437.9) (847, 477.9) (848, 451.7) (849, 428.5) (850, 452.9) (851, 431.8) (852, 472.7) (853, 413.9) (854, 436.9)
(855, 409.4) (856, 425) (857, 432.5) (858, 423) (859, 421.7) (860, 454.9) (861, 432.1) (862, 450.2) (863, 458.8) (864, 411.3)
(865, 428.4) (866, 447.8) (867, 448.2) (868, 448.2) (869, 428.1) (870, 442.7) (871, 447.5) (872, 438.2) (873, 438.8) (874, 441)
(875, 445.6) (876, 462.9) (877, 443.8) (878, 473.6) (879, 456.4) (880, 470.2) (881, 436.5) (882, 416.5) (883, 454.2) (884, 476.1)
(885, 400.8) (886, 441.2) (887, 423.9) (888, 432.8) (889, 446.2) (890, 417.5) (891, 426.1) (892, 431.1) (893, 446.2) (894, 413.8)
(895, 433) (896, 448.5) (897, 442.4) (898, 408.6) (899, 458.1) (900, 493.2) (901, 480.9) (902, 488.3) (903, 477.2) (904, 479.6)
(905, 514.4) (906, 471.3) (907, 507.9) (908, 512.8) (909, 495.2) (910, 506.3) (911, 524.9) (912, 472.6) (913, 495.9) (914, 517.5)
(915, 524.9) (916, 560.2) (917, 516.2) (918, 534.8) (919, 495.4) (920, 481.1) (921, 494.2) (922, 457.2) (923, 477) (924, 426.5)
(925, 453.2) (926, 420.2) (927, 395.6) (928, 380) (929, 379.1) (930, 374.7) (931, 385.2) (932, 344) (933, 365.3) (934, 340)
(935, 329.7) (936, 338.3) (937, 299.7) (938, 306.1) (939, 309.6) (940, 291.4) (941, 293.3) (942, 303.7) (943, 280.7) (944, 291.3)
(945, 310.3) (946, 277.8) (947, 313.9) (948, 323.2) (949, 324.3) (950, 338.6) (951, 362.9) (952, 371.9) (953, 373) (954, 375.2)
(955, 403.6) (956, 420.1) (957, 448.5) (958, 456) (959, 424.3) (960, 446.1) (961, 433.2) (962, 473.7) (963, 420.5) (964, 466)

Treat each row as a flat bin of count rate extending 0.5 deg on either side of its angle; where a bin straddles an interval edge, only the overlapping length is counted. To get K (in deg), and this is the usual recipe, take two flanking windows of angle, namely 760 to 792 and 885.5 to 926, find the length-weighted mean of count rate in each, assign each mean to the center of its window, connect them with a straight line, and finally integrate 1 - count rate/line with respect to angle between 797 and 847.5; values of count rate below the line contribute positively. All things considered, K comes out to -3.9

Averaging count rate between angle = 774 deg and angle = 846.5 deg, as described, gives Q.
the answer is 484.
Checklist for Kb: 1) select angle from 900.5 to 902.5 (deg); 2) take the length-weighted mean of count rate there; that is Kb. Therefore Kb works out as 485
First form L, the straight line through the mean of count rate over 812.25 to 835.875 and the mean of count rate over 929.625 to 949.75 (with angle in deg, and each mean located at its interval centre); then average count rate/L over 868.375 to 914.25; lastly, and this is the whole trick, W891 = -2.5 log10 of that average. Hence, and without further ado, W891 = -0.15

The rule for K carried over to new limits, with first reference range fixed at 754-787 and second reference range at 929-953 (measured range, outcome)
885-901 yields -2.95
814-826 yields -2.18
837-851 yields -1.85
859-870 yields -1.26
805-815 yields -1.54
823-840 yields -3.81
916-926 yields -3.99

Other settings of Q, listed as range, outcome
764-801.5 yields 455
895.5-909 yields 476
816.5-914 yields 468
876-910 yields 456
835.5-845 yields 495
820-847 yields 501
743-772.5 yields 468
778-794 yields 437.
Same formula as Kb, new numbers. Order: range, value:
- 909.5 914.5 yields 503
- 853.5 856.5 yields 424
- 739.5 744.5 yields 459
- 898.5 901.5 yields 477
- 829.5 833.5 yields 522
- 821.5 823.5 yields 495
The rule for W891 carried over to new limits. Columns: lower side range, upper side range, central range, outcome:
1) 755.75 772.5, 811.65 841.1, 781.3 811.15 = 0.08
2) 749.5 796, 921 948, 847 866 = -0.08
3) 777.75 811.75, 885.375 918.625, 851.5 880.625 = 0.07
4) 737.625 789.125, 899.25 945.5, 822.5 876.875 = -0.05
